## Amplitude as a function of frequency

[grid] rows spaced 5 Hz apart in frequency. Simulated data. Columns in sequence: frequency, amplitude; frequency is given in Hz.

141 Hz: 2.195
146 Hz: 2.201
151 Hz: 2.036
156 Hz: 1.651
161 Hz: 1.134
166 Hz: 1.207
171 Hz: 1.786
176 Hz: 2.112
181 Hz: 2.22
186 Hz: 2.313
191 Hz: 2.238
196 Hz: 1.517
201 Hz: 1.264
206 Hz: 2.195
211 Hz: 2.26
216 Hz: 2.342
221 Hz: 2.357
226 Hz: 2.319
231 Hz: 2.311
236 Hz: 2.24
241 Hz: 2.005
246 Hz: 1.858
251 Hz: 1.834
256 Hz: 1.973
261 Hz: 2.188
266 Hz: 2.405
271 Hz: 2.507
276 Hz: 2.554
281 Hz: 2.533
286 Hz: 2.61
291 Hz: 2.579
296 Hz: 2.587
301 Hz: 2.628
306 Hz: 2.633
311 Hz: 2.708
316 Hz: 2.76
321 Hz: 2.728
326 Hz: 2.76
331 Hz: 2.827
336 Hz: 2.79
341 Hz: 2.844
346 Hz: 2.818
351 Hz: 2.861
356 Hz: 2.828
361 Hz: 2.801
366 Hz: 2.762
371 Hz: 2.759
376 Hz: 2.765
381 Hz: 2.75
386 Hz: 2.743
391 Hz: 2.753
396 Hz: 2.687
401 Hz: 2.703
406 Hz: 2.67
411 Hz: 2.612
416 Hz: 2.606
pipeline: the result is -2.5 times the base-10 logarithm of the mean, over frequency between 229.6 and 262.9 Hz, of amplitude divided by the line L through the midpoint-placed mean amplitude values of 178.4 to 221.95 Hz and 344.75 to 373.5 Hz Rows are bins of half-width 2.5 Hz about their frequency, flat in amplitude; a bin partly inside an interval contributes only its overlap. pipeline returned 0.116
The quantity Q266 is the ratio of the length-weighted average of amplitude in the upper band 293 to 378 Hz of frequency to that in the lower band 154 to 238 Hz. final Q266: 1.4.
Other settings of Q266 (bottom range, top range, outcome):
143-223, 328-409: 1.44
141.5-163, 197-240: 1.18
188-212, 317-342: 1.48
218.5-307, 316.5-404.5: 1.19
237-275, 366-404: 1.28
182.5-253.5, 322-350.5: 1.35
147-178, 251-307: 1.46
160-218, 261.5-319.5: 1.36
